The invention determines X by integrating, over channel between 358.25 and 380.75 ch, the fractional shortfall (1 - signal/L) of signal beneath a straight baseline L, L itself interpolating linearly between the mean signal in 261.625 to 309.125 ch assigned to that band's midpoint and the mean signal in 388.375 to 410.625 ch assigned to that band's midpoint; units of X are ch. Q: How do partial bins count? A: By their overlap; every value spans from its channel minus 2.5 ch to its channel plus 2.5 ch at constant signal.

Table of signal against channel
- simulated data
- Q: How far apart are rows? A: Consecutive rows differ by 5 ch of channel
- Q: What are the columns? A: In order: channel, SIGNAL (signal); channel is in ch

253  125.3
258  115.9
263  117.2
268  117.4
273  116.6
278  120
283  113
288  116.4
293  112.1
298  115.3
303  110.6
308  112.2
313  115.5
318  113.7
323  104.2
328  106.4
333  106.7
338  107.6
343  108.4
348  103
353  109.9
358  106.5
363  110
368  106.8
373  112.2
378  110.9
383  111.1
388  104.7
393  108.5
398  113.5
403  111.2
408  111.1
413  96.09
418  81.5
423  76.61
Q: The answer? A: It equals 0.40 ch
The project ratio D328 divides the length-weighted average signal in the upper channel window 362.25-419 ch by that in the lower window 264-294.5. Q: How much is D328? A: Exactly 0.92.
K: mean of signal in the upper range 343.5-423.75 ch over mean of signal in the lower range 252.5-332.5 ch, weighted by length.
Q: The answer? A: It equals 0.92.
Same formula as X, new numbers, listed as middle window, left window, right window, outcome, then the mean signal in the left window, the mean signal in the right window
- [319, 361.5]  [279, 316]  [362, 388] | 1.8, 114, 110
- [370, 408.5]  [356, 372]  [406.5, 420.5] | -3.4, 108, 95.2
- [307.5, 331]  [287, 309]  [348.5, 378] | 0.3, 113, 109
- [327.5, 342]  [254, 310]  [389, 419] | 0.5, 115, 105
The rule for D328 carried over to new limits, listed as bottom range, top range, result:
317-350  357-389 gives 1.02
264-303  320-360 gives 0.92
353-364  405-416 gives 0.95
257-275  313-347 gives 0.93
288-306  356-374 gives 0.96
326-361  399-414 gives 1.01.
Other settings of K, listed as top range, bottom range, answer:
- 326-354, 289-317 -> 0.94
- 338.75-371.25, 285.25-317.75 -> 0.95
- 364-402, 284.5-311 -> 0.97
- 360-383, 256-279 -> 0.94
